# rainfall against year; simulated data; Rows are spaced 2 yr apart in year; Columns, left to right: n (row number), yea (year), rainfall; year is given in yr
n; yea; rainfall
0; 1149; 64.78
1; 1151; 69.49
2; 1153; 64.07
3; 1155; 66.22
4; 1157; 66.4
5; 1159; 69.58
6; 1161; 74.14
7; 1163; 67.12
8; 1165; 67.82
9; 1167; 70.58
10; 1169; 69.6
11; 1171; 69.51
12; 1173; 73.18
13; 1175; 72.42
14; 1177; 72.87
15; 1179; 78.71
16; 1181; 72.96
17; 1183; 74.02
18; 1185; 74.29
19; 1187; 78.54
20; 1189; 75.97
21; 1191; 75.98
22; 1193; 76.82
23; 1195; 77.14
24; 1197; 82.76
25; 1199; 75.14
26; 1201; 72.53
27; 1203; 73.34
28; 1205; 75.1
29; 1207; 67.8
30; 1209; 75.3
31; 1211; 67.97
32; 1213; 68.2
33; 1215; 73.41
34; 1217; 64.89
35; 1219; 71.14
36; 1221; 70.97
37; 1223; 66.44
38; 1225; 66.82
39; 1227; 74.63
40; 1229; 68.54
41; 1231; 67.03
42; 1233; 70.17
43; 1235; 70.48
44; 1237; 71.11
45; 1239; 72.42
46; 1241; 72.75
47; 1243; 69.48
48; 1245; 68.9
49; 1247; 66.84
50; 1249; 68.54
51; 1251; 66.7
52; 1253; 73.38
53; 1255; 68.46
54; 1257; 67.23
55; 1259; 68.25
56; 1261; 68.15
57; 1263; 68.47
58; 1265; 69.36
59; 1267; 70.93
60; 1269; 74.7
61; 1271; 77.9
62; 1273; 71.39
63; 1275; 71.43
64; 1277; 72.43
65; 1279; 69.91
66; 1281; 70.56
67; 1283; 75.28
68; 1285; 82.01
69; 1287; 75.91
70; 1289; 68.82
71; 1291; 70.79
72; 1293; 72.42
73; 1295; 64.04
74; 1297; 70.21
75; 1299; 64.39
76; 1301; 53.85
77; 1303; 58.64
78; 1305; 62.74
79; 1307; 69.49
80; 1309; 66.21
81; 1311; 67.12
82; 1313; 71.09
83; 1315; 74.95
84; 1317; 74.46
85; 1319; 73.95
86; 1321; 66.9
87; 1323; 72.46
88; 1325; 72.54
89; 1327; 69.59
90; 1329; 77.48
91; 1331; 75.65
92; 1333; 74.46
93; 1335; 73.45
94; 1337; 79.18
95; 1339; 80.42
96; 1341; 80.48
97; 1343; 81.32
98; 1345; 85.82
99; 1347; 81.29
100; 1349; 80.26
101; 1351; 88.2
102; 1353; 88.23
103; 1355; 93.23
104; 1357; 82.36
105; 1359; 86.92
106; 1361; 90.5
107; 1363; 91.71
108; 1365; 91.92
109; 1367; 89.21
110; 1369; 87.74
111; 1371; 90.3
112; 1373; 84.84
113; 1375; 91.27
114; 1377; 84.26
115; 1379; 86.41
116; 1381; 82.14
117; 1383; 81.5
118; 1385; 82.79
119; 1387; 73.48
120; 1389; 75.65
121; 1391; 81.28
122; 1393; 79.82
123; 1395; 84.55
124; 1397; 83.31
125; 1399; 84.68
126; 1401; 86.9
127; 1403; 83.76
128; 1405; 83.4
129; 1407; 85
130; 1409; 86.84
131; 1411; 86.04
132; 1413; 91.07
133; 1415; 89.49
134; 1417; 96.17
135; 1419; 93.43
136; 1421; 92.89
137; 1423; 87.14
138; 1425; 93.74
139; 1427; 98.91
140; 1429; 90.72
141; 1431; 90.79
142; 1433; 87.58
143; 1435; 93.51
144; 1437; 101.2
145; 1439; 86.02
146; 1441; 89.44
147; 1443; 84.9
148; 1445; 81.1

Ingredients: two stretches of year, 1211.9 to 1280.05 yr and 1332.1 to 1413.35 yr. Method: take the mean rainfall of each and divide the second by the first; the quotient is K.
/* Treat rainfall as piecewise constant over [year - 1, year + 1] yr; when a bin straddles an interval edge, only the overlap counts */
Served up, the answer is 1.2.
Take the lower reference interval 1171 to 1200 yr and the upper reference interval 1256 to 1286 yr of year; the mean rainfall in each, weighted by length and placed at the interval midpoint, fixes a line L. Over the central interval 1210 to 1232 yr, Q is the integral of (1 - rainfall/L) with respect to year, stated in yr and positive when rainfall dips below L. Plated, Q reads 1.46 yr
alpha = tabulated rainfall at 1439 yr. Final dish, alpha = 86.02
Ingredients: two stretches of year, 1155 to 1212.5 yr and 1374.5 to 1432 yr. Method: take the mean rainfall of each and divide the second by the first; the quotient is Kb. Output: 1.2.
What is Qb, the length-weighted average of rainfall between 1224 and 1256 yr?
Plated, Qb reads 69.8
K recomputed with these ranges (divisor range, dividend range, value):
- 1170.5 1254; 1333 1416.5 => 1.17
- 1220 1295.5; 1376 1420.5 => 1.20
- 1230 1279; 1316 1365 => 1.14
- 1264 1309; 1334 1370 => 1.22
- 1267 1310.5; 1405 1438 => 1.31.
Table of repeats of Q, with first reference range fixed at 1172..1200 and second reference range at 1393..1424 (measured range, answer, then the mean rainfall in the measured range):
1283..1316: 5.32 yr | 68.5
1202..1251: 4.94 yr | 70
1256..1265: 1.30 yr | 68.2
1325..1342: 1.50 yr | 76.1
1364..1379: -0.51 yr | 88.4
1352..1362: -0.42 yr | 88.2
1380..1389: 0.69 yr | 79.5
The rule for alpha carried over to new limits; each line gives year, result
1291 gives 70.79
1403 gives 83.76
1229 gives 68.54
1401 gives 86.9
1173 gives 73.18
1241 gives 72.75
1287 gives 75.91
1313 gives 71.09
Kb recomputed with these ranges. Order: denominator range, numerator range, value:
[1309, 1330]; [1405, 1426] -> 1.25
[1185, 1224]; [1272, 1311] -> 0.94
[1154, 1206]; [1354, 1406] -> 1.16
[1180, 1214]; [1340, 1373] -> 1.17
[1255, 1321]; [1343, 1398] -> 1.22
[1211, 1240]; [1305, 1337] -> 1.03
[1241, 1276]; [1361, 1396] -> 1.21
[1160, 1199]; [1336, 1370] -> 1.16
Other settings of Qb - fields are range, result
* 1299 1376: 78.2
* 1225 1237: 70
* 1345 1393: 85.3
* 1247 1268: 68.8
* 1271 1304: 69.8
